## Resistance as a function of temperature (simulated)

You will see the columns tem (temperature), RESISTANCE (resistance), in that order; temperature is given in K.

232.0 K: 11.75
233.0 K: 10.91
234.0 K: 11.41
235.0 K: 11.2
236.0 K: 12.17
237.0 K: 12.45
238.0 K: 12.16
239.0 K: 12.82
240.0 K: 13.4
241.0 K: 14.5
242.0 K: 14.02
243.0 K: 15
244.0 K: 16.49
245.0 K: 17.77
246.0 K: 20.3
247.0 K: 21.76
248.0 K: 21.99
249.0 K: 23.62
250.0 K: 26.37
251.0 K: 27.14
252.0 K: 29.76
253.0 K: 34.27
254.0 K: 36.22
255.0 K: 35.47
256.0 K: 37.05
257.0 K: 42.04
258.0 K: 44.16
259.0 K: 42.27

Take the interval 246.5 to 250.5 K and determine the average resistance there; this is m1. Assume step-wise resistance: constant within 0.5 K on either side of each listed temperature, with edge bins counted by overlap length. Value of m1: 23.4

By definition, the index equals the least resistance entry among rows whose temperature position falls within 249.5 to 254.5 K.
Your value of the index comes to 26.37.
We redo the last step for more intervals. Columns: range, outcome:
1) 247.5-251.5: 21.99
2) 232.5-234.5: 10.91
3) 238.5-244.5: 12.82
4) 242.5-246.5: 15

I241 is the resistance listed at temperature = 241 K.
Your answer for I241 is 14.5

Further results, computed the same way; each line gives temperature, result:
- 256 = 37.05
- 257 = 42.04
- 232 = 11.75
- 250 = 26.37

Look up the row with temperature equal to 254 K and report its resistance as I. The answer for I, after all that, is 36.22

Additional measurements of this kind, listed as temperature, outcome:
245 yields 17.77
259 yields 42.27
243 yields 15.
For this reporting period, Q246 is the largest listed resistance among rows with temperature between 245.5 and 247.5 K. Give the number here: 21.76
